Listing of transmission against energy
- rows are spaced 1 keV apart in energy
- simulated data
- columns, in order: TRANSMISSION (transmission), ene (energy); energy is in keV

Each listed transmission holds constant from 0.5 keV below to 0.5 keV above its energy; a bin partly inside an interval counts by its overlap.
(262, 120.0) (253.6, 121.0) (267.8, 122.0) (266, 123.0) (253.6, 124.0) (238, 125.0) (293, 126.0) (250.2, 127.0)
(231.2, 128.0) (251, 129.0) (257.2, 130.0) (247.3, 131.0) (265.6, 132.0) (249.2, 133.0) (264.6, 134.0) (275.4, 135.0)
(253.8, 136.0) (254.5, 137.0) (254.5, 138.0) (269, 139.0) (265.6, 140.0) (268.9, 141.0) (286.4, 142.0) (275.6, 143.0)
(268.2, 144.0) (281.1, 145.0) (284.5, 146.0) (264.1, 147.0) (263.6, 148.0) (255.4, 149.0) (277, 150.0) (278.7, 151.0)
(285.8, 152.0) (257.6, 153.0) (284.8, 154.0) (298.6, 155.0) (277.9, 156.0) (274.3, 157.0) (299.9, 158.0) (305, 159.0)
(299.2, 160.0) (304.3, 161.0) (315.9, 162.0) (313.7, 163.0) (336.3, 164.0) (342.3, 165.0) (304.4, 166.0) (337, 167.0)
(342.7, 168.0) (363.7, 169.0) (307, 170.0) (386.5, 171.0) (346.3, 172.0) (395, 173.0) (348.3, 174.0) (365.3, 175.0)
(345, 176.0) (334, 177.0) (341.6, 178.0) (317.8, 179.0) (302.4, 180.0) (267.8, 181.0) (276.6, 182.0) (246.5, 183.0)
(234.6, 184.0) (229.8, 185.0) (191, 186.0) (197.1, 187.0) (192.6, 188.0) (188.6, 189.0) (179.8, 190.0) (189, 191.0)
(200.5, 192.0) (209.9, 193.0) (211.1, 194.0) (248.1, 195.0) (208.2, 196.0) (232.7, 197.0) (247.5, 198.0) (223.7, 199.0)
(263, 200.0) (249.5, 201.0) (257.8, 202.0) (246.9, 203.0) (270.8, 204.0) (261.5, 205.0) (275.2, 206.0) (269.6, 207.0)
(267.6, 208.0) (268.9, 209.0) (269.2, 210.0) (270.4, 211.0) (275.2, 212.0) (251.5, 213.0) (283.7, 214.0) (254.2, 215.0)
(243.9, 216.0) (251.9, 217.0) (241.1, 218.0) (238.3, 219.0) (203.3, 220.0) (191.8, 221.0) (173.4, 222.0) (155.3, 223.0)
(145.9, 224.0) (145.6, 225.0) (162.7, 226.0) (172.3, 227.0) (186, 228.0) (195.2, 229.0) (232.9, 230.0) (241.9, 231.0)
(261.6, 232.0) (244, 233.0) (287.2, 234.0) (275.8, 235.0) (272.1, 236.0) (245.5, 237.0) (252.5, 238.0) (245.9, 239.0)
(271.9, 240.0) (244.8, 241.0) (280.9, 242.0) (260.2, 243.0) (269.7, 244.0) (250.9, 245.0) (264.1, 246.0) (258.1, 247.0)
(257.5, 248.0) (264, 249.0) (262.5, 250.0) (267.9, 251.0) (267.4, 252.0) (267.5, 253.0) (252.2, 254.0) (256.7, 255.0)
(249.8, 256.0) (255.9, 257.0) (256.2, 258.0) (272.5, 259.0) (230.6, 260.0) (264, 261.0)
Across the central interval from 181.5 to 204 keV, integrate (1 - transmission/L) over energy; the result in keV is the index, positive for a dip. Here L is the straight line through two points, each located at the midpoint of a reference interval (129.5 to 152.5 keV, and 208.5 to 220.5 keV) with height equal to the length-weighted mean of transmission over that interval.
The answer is 2.89 keV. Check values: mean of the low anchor 267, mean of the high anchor 254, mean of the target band 225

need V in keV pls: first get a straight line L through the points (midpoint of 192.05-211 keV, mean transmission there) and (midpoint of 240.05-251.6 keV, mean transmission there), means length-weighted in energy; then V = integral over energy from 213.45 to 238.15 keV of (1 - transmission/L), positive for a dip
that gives 3.3 keV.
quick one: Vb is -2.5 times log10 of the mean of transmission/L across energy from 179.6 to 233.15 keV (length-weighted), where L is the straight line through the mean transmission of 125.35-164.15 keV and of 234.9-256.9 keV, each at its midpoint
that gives 0.16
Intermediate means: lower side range 275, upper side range 260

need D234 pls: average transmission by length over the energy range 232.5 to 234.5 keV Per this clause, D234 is 266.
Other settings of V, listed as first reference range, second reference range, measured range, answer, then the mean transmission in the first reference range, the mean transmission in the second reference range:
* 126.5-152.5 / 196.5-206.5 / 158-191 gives -5.0 keV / 265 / 253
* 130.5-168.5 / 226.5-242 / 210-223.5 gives 0.9 keV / 284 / 243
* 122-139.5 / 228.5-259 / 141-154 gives -0.8 keV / 258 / 257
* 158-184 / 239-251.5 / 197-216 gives 2.2 keV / 324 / 262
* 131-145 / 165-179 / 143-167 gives 1.2 keV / 265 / 346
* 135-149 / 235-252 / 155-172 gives -3.4 keV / 268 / 261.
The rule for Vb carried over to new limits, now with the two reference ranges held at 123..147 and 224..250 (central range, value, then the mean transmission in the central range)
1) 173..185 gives -0.21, 308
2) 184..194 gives 0.25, 200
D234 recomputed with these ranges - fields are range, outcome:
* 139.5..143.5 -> 274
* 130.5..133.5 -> 254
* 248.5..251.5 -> 265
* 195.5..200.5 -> 235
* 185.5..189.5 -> 192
